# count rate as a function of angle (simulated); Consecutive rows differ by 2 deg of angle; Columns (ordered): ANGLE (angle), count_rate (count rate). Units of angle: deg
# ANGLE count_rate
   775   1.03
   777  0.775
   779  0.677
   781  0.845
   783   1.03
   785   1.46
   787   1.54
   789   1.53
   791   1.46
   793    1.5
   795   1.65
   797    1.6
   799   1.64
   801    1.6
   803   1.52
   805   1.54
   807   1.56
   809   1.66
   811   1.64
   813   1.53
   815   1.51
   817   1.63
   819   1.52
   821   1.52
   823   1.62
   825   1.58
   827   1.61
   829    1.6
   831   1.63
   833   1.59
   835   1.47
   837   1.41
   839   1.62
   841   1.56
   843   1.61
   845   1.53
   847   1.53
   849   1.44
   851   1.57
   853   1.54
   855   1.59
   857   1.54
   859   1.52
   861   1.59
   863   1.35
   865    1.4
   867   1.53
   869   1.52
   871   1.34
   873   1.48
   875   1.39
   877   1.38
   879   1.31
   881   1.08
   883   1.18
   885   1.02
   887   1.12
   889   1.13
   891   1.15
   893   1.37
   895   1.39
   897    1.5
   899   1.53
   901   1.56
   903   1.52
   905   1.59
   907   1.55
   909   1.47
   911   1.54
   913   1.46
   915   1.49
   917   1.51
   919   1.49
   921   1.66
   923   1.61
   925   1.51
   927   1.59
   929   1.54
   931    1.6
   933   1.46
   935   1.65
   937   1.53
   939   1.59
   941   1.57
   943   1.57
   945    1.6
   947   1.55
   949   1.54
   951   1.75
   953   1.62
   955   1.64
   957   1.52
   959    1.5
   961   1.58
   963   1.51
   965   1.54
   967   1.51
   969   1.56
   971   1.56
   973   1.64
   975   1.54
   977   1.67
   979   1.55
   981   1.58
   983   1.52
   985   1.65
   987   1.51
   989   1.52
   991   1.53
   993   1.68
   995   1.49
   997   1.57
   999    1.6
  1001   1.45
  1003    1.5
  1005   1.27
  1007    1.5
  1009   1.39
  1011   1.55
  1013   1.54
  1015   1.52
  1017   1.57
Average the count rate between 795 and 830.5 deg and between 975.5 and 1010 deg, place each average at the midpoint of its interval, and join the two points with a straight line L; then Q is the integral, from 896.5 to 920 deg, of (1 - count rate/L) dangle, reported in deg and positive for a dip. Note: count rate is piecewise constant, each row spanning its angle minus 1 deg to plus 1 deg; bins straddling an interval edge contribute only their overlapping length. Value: 0.55 deg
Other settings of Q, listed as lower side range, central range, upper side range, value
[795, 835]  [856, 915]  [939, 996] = 6.7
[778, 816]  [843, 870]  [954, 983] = -0.5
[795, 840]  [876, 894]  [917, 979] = 4.3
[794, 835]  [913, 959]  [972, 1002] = 0.1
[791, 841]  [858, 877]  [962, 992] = 1.4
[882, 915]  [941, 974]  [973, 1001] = -1.5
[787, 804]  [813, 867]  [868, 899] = -4.3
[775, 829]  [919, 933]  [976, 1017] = -0.6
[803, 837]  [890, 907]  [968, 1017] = 1.1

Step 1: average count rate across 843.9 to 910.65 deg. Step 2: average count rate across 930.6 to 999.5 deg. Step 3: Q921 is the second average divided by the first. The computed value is 1.11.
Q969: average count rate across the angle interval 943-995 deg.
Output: 1.57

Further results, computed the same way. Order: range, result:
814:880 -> 1.52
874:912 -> 1.36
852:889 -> 1.38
